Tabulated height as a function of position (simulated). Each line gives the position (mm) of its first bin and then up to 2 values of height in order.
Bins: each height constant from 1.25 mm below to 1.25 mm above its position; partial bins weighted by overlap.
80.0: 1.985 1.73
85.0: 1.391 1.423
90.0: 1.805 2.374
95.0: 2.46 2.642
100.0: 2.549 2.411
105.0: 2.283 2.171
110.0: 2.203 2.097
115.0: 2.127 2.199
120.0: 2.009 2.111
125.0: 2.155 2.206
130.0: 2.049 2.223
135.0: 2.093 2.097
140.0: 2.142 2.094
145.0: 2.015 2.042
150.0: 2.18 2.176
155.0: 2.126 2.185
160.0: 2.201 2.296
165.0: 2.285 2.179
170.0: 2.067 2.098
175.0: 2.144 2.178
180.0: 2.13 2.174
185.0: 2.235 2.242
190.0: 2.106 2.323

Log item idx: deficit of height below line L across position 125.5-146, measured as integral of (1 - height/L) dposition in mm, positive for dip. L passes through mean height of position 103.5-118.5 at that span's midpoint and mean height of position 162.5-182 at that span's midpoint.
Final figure 0.55 mm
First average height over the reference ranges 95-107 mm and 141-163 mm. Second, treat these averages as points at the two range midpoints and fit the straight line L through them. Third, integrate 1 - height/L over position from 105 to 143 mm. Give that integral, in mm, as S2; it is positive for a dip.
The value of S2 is 2.84 mm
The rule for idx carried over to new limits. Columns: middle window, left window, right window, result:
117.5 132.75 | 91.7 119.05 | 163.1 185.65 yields 0.99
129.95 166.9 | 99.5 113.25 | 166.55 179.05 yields 0.58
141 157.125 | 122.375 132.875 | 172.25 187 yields 0.34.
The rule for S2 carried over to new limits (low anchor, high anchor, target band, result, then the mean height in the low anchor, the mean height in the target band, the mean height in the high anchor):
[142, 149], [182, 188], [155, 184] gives -0.30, 2.05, 2.17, 2.22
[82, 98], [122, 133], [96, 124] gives -2.76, 1.96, 2.26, 2.15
